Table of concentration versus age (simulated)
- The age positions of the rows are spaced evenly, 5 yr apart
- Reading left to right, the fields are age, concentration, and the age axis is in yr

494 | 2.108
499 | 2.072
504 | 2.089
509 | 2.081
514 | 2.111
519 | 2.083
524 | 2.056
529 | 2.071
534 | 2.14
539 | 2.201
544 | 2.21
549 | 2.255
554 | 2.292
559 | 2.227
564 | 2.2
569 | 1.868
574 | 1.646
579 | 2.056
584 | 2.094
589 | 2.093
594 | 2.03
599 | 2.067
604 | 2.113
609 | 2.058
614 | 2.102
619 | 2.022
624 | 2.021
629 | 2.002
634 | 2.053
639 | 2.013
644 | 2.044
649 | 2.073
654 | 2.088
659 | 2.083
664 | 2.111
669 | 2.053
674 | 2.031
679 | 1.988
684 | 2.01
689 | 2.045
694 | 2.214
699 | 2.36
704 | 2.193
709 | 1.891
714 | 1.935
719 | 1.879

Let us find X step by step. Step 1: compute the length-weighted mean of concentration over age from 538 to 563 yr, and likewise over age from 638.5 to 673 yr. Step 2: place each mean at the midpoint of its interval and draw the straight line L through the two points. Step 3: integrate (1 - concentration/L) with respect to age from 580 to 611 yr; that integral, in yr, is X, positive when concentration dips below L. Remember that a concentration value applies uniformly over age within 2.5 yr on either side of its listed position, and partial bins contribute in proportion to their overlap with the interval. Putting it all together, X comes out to 1.3 yr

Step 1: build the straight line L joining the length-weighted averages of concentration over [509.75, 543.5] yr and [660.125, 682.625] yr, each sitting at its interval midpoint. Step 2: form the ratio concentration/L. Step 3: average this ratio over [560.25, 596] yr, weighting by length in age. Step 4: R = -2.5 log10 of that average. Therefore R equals 0.045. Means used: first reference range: 2.11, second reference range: 2.05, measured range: 2.01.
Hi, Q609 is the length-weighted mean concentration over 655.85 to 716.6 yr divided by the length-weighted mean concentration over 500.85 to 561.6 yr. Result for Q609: 0.97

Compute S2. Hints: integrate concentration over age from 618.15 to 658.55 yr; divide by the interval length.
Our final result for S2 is 2.04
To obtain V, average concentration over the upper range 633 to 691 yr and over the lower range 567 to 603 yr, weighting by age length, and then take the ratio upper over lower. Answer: 1.03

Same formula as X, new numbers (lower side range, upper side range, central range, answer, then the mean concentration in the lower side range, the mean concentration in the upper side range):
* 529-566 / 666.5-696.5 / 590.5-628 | 1.4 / 2.21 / 2.06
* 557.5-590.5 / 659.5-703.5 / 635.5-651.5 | 0.2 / 2.02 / 2.1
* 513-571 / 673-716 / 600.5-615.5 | 0.2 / 2.15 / 2.08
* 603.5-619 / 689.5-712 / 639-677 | 0.9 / 2.08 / 2.15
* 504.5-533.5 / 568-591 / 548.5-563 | -1.8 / 2.09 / 1.95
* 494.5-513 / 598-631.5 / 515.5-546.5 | -0.7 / 2.09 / 2.05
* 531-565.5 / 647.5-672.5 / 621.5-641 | 0.9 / 2.22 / 2.08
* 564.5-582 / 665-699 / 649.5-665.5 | -0.4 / 1.9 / 2.08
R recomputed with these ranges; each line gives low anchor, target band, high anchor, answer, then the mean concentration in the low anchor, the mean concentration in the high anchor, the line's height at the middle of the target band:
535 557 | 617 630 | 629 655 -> 0.04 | 2.23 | 2.05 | 2.08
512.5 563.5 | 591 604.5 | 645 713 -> 0.03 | 2.17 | 2.08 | 2.13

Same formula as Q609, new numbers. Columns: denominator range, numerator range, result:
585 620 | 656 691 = 0.99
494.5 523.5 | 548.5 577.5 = 0.99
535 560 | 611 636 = 0.91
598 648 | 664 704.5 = 1.03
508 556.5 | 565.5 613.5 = 0.93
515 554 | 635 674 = 0.96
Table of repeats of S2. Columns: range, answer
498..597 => 2.09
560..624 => 2.03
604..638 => 2.05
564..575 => 1.87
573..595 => 2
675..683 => 2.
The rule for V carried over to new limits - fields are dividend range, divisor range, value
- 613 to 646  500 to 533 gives 0.98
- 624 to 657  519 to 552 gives 0.95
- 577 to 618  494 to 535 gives 0.99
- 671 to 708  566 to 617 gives 1.05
